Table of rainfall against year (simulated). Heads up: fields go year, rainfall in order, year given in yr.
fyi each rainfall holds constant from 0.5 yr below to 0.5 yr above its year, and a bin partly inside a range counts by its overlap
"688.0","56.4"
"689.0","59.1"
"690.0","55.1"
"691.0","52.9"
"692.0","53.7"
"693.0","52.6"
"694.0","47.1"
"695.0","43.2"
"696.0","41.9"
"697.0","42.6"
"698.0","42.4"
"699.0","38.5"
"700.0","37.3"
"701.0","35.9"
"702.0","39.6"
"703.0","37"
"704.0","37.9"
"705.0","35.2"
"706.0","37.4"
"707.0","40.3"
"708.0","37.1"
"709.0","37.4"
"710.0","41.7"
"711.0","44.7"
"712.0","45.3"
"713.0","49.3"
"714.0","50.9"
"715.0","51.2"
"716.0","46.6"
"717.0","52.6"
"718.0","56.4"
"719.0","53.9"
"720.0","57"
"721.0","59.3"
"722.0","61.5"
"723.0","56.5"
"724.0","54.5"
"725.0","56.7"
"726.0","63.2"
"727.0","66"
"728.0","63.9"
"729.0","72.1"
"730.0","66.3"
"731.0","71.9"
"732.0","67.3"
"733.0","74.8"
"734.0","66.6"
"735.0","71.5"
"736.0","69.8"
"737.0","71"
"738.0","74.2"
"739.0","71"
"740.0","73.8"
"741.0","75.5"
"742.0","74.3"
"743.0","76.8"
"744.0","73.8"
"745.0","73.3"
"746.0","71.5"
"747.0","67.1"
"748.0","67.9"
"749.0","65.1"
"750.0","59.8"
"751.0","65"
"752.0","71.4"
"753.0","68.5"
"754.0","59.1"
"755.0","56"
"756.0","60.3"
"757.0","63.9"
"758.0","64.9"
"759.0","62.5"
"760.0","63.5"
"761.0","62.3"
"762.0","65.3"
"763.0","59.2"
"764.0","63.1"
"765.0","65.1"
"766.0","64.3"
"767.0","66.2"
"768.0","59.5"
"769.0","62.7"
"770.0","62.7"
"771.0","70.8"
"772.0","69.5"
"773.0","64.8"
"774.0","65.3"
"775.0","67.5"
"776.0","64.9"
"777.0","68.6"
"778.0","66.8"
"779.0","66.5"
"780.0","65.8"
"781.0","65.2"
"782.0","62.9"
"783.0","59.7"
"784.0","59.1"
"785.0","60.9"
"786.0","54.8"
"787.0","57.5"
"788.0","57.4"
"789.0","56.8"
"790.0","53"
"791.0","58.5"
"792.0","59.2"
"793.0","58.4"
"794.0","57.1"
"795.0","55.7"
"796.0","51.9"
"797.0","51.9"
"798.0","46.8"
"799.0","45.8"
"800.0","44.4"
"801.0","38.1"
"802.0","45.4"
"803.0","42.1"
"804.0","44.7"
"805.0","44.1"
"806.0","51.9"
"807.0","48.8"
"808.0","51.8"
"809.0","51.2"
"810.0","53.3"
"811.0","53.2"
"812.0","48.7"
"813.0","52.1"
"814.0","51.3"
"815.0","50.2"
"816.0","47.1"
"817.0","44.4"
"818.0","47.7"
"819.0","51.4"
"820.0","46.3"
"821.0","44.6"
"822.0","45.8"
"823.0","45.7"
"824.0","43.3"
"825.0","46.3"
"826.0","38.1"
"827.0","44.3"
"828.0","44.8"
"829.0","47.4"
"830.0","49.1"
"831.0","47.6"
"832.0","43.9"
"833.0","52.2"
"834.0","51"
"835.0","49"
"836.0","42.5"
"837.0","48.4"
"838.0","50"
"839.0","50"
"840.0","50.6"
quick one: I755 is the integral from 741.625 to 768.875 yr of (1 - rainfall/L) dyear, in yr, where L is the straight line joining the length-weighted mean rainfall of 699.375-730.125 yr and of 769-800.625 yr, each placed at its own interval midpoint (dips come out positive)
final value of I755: -5.00 yr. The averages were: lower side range 49.6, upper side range 59.6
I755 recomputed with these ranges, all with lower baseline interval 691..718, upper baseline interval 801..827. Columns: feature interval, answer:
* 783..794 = -2.65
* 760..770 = -3.83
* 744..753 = -4.60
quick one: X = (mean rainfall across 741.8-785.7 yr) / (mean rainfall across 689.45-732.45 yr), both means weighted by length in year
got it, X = 1.30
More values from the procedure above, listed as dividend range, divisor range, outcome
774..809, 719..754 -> 0.82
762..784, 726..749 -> 0.92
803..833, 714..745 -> 0.73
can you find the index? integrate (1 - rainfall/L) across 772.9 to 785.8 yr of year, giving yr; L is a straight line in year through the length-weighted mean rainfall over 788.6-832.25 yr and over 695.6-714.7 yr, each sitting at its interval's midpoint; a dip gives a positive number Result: -5.0 yr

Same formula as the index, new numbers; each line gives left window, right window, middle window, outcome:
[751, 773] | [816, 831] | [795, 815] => 1.0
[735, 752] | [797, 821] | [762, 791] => -1.8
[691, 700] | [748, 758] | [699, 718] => 2.8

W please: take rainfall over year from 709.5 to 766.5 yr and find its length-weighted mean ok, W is 63.2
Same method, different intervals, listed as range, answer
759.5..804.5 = 58.9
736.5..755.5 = 69.2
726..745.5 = 71.1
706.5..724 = 49.7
